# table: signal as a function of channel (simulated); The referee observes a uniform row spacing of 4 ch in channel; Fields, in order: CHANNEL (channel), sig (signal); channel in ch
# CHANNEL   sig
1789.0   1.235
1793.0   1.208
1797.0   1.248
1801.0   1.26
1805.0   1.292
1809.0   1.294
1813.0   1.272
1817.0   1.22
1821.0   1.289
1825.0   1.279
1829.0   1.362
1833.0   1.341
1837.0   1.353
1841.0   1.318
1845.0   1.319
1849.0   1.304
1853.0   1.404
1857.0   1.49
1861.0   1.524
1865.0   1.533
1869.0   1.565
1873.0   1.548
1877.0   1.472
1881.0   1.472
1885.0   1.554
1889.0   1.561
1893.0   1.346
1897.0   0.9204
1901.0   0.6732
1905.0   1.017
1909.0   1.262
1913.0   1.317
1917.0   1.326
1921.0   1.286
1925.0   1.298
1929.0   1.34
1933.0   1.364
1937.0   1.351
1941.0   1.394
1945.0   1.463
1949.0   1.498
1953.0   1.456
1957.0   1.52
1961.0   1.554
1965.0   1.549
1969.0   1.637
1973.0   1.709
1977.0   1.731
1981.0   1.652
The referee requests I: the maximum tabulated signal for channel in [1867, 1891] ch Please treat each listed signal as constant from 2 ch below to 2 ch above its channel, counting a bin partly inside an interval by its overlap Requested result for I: 1.565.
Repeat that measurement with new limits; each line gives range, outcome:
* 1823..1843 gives 1.362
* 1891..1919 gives 1.346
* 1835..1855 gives 1.404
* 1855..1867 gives 1.533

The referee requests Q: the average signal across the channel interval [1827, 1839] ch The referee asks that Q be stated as 1.35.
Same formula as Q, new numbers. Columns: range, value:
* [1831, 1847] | 1.33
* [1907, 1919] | 1.3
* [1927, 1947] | 1.38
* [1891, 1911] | 1.04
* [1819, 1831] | 1.31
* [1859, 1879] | 1.53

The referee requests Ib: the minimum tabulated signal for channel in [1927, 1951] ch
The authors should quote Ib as 1.34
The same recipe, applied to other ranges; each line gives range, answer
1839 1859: 1.304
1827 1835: 1.341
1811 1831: 1.22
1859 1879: 1.472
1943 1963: 1.456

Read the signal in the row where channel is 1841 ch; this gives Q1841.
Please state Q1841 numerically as 1.318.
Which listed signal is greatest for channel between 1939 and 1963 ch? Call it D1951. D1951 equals 1.554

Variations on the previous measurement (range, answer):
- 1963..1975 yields 1.709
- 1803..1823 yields 1.294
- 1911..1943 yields 1.394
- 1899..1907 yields 1.017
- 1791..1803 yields 1.26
